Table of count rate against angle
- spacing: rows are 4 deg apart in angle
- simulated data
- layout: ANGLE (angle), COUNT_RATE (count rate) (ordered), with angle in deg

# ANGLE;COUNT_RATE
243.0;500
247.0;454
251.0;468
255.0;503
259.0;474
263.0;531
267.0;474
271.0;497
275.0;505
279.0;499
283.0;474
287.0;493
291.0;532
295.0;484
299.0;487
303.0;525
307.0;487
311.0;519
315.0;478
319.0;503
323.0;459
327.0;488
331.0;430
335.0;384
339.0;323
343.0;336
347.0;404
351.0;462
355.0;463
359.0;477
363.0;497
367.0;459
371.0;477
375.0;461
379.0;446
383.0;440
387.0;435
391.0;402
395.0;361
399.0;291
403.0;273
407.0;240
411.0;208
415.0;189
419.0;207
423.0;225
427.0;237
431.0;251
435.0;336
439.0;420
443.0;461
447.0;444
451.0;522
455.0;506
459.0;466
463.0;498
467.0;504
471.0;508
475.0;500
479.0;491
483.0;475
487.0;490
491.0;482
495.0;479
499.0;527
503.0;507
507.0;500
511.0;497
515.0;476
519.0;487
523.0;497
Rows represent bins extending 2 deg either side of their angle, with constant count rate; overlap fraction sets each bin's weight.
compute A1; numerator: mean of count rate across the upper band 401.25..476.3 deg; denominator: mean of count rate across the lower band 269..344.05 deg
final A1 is 0.8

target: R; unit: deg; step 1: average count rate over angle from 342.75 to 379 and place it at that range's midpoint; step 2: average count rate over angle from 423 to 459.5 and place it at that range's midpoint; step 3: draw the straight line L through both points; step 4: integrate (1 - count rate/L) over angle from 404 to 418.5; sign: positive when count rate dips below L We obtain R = 7.0 deg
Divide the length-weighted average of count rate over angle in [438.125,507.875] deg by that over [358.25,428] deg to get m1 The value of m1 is 1.4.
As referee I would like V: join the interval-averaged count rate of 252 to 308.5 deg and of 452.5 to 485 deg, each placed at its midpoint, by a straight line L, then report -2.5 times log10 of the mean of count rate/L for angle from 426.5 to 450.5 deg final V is 0.30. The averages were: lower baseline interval 497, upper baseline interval 494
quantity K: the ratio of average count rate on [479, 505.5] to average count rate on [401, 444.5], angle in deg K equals 1.79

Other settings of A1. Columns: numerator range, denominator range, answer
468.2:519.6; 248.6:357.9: 1.05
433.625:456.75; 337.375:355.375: 1.15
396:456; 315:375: 0.72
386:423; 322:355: 0.68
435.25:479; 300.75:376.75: 1.05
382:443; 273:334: 0.62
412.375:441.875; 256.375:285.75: 0.55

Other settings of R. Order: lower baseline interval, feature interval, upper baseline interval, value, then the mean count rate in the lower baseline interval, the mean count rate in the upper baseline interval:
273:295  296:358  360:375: 4.63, 499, 475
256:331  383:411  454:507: 9.17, 493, 495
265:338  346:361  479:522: 0.93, 482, 492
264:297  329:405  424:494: 9.55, 496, 444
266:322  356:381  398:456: -4.58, 497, 318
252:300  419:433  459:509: 7.41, 496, 496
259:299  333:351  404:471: 2.82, 497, 360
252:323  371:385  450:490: 1.21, 496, 495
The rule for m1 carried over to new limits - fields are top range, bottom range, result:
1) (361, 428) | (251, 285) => 0.70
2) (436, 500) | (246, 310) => 0.98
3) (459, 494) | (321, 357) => 1.18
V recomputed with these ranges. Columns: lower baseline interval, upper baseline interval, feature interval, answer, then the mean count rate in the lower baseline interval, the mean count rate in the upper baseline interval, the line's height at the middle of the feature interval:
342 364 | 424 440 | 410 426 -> 0.47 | 442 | 299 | 324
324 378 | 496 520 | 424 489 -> 0.09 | 436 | 499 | 478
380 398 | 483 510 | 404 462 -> 0.30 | 405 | 496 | 442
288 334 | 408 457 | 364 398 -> -0.09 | 488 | 332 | 398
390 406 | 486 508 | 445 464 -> -0.15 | 322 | 498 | 422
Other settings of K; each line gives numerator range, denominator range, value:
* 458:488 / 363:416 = 1.34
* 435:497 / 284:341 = 1.02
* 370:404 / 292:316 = 0.80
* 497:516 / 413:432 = 2.28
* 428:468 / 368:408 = 1.12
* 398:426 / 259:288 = 0.47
